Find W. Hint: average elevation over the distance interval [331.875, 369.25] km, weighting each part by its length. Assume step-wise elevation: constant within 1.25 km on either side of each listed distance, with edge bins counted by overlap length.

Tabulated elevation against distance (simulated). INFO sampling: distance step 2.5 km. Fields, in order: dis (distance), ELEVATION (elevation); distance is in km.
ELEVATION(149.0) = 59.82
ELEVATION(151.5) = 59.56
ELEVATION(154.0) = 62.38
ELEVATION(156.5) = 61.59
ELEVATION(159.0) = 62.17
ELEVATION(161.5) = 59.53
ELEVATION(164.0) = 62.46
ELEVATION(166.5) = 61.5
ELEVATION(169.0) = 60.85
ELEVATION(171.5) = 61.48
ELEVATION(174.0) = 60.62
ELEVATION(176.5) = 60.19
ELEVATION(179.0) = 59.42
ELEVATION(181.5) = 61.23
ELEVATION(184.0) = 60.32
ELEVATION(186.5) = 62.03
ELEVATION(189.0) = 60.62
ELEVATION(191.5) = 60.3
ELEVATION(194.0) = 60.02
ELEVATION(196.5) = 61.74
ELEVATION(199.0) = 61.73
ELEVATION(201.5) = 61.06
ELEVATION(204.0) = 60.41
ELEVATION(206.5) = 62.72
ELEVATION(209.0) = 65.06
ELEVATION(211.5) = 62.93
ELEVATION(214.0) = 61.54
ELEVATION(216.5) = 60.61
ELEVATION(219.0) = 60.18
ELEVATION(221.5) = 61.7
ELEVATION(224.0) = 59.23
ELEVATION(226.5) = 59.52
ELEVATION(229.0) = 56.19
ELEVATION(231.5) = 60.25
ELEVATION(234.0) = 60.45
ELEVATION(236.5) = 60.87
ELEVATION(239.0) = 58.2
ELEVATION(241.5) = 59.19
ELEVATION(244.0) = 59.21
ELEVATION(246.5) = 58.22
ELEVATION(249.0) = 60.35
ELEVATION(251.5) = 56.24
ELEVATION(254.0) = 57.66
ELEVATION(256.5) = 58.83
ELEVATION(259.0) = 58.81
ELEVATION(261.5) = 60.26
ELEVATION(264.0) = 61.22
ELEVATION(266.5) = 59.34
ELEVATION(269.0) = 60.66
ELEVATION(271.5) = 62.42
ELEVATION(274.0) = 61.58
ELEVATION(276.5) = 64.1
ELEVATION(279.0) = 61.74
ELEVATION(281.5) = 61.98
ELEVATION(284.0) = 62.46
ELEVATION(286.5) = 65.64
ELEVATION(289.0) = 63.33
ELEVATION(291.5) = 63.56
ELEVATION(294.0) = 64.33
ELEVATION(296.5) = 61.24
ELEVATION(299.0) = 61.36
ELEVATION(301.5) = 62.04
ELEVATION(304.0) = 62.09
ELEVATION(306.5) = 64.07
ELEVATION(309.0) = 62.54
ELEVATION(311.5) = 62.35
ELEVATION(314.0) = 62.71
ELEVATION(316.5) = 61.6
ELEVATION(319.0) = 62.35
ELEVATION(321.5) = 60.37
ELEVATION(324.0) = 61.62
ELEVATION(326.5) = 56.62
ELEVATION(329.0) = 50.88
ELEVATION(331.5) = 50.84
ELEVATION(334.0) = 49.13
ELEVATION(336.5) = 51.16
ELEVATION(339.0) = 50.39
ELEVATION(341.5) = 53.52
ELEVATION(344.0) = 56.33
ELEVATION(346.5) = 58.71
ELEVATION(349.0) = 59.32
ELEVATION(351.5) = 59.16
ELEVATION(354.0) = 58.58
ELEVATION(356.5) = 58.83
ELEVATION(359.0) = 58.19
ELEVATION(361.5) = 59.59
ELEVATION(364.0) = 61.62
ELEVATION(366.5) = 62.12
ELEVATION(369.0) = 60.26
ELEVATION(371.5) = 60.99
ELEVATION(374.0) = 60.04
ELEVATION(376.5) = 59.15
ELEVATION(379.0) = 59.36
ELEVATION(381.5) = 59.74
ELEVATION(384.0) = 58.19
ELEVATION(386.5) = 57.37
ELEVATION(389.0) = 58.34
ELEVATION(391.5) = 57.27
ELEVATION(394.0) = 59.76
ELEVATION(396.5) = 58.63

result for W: 56.9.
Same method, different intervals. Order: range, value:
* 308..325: 61.9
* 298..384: 58.7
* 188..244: 60.6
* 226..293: 60.5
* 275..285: 62.5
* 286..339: 59.7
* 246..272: 59.4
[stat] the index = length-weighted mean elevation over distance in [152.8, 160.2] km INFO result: 62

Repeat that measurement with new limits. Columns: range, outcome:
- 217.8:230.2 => 59.4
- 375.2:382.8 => 59.4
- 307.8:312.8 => 62.4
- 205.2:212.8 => 63.5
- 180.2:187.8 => 61.2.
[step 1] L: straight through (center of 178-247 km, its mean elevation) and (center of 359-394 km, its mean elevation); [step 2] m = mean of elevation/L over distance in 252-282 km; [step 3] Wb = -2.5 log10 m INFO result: -0.01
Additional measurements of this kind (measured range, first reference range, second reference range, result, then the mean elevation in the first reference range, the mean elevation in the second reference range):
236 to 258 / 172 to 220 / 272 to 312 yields 0.06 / 61.2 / 62.8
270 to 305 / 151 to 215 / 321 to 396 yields -0.06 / 61.3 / 57.6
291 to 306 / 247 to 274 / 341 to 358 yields -0.06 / 59.6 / 58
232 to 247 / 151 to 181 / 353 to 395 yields 0.02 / 61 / 59.4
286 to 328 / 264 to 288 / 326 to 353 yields -0.07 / 62.2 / 54.2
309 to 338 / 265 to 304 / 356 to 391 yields 0.07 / 62.4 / 59.5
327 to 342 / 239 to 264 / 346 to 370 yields 0.16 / 58.8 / 59.7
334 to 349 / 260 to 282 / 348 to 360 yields 0.10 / 61.4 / 58.8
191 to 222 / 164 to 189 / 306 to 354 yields -0.02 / 60.9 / 57.5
